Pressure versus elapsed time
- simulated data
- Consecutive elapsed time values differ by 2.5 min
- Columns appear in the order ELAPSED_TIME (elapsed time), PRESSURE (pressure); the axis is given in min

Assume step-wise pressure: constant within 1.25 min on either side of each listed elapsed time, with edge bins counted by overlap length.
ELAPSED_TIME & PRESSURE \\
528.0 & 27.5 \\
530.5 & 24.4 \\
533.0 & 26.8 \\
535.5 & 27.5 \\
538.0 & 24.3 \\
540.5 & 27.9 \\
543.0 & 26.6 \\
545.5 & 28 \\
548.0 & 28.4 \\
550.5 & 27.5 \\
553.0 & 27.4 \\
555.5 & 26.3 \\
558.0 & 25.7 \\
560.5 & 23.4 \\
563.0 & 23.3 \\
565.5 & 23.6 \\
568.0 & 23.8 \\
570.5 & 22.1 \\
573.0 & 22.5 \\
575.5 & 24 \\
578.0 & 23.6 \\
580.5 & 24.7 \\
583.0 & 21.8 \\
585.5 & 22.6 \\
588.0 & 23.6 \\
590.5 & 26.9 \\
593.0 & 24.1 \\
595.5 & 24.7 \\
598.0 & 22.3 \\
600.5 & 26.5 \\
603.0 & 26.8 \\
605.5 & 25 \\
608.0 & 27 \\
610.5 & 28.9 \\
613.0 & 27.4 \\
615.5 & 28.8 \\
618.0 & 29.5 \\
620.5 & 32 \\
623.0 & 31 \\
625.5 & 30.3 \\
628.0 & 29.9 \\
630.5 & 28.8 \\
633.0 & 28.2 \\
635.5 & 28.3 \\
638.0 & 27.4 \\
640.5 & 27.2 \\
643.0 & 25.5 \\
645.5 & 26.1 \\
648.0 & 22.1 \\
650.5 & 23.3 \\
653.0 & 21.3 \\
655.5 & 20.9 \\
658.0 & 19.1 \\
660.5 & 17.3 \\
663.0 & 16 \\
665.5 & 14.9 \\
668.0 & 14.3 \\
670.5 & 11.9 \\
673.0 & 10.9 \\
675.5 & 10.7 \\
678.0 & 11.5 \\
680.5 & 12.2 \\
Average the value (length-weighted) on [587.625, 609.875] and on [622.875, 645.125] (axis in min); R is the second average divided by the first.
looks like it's 1.11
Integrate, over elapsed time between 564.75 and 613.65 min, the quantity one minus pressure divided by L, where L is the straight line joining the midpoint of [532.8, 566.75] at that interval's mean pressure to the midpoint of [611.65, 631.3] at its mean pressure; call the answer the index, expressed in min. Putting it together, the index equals 6.2 min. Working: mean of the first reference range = 26.2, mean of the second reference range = 29.7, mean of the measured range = 24.6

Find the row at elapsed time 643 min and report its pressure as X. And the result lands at 25.5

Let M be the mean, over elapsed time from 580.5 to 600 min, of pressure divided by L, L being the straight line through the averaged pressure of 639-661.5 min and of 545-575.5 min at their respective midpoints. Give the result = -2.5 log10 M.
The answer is 0.02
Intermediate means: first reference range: 25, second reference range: 22.6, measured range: 23.9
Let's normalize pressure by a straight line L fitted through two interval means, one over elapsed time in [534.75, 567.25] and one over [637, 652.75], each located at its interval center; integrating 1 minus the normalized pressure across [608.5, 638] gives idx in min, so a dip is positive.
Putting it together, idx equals -4.7 min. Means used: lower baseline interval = 26.1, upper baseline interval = 25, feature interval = 29.2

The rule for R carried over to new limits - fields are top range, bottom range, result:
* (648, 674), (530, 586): 0.69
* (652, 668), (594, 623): 0.66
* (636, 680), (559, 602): 0.80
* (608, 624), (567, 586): 1.27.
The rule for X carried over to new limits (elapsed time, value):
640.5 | 27.2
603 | 26.8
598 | 22.3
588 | 23.6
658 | 19.1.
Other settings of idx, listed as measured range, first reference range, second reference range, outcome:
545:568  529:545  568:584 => -0.90 min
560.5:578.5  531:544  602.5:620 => 2.54 min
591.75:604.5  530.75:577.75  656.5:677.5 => -2.28 min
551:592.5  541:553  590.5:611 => 3.98 min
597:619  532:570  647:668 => -4.68 min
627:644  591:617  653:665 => -4.81 min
